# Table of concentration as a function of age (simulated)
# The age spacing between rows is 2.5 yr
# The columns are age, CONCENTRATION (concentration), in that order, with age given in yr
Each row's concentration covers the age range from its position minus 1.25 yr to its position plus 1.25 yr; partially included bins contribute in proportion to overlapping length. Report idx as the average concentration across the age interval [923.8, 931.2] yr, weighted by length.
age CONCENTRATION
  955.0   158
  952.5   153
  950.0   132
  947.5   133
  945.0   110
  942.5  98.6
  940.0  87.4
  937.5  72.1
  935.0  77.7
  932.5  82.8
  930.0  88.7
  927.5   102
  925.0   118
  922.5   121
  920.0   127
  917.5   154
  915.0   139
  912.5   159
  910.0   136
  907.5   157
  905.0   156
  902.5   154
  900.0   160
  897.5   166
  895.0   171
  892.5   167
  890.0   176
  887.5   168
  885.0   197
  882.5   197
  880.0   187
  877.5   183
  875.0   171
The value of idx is 103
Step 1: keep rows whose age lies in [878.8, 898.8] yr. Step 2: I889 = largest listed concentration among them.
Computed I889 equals 197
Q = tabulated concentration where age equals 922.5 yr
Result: 121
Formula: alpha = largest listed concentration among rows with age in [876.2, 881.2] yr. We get 187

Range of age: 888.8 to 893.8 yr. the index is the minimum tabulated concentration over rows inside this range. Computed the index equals 167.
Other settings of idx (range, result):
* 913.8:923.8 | 135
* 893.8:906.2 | 161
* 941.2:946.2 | 104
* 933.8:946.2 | 89.1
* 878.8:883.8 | 192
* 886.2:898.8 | 170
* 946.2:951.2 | 132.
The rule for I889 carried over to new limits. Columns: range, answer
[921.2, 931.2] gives 121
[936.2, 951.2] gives 133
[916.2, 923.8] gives 154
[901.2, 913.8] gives 159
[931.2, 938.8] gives 82.8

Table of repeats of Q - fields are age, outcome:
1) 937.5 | 72.1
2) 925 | 118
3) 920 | 127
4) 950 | 132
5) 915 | 139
